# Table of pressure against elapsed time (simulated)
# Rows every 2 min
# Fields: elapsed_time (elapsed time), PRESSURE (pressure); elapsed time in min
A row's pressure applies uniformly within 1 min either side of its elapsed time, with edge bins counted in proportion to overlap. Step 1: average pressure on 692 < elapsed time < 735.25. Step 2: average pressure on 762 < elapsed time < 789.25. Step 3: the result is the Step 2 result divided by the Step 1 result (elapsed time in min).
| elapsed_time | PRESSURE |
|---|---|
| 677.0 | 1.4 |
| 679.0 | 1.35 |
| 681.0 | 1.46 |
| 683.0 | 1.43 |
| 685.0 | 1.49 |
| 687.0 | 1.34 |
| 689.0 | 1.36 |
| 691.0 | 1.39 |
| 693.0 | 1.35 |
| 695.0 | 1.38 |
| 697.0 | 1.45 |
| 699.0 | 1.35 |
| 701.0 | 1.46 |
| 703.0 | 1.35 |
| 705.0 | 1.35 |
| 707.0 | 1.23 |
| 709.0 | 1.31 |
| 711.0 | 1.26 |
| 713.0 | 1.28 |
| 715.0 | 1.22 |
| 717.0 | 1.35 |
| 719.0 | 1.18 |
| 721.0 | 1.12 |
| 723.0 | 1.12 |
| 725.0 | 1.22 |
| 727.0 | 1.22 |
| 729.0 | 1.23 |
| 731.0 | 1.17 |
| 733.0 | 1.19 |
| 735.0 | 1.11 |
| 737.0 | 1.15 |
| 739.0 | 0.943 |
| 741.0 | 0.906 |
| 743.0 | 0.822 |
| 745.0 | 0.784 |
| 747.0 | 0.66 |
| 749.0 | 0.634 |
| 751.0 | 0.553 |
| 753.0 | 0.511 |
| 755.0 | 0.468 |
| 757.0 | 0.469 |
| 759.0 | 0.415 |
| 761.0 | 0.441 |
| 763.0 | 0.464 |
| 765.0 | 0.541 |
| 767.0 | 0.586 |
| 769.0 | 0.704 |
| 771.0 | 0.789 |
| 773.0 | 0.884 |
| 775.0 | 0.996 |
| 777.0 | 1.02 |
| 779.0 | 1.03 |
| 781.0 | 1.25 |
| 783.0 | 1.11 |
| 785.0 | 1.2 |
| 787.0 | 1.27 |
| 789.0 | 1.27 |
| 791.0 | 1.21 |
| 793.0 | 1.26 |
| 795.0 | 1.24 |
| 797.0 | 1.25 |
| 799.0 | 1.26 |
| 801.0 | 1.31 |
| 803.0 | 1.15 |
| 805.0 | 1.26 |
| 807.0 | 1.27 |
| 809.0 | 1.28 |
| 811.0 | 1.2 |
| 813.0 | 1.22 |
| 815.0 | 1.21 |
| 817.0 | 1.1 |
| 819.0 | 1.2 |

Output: 0.7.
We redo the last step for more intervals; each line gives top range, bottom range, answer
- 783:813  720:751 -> 1.24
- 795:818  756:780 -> 1.77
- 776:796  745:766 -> 2.24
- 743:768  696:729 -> 0.43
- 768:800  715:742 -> 0.96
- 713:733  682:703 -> 0.86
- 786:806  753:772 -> 2.31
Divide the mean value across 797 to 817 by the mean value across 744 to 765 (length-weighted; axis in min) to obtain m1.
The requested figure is 2.28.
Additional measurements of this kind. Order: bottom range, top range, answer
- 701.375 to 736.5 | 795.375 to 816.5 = 1.00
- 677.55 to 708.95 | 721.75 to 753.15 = 0.70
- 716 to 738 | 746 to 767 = 0.44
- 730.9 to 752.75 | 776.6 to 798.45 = 1.37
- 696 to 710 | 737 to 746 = 0.66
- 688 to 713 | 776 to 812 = 0.90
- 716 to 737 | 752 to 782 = 0.59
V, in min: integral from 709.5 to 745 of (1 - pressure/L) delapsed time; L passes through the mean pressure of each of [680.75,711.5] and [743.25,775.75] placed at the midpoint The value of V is -4.9 min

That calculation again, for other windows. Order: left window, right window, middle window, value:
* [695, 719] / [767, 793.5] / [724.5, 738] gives 0.57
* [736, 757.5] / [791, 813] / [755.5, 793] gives 5.03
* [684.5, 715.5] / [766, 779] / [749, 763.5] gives 7.16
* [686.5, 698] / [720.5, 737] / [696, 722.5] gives -0.26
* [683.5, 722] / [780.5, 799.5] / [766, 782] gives 4.36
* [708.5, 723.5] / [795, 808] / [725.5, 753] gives 6.57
